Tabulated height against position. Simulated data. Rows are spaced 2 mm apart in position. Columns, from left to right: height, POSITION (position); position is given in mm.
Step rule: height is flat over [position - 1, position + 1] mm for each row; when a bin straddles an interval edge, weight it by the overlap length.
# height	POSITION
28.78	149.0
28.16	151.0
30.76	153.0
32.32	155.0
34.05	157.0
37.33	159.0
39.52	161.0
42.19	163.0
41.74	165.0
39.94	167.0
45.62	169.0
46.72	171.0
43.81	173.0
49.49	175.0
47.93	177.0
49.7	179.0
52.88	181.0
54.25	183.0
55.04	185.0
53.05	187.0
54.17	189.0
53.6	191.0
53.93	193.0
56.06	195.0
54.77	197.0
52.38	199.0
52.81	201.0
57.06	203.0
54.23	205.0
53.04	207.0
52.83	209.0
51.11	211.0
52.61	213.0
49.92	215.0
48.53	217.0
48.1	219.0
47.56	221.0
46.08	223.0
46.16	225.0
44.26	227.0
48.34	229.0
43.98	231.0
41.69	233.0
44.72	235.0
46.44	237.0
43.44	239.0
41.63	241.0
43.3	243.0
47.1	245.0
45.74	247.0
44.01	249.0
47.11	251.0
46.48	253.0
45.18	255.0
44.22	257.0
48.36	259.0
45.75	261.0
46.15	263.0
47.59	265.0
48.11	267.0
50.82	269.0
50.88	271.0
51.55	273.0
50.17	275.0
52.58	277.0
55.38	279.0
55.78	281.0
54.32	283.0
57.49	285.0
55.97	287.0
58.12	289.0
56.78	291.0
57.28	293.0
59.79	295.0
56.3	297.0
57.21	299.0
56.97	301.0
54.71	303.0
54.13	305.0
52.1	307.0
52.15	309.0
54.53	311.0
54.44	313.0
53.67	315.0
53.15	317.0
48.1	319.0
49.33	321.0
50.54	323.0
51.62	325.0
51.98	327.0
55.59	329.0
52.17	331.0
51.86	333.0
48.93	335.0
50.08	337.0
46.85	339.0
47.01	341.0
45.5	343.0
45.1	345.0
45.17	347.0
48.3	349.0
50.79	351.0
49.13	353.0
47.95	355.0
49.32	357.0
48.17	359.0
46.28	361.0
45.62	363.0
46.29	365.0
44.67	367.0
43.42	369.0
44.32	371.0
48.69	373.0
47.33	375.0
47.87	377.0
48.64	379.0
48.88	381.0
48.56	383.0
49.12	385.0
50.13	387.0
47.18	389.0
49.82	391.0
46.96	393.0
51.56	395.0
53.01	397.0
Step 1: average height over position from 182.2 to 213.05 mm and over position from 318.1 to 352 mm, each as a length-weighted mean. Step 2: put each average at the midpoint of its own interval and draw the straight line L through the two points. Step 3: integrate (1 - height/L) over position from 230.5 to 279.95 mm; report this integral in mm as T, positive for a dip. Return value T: 4.8 mm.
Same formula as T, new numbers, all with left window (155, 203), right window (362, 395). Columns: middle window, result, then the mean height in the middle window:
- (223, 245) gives 1.55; 44.6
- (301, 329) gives -2.90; 52.6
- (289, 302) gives -2.64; 57.4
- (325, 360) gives -1.13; 49.1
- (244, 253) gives 0.35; 46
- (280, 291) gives -1.98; 56.4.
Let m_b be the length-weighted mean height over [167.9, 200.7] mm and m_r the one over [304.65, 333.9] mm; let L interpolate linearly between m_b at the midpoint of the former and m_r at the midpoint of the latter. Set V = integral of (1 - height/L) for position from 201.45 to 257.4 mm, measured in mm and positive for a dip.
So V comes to 4.69 mm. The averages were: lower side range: 51.5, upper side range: 52.3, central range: 47.4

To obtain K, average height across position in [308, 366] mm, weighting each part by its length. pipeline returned 49.6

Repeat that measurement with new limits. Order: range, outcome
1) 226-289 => 48.2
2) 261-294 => 52.8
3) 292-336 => 53.5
